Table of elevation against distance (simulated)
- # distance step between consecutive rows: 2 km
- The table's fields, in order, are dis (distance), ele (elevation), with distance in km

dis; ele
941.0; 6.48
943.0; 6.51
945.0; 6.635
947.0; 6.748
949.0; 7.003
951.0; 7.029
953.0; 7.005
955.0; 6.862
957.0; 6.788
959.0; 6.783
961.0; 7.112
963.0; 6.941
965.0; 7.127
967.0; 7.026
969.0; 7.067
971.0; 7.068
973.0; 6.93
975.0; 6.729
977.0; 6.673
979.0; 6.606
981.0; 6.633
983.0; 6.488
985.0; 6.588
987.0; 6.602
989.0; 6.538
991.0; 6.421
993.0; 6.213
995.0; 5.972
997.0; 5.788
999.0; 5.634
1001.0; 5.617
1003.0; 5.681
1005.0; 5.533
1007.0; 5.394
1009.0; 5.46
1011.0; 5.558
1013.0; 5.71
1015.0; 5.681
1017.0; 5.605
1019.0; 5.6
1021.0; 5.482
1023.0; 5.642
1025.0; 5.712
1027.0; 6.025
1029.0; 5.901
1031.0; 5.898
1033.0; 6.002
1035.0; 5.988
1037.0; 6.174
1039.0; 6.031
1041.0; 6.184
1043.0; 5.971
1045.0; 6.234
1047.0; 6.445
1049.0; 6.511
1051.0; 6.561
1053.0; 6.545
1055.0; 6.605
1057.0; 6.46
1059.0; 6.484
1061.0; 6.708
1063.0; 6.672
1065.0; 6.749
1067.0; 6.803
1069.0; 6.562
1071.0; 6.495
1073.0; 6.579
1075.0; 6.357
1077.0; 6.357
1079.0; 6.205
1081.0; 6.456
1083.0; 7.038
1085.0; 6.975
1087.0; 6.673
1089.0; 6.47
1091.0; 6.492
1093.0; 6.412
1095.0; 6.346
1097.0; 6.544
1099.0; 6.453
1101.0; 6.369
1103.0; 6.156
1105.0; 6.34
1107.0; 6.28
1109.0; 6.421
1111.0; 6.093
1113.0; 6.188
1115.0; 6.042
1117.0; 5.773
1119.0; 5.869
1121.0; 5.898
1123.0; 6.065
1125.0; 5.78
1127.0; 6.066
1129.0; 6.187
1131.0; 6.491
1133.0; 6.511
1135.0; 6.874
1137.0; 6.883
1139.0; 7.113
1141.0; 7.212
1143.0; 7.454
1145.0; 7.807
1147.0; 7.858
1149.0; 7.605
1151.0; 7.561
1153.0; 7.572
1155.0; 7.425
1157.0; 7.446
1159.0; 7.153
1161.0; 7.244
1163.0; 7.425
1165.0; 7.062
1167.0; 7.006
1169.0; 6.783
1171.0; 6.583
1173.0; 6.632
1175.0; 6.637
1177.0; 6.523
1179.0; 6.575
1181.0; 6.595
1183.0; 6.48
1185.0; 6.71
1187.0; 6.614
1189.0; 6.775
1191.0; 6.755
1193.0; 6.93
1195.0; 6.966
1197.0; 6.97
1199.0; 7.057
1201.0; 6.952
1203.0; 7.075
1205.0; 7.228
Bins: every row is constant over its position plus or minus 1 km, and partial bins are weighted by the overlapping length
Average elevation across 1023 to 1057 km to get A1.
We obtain 6.17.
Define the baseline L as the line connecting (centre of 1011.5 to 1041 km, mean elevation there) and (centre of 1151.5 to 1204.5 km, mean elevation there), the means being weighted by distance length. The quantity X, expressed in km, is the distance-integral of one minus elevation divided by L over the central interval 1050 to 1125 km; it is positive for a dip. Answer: -1.77 km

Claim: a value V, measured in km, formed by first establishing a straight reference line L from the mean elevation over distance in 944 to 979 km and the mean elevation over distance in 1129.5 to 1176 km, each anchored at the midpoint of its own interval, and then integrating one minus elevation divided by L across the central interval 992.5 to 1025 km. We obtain 6.1 km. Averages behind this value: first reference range 6.9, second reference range 7.13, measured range 5.65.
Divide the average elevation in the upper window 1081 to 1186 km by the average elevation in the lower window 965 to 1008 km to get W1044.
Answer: 1.1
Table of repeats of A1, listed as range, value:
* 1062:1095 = 6.57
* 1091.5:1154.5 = 6.59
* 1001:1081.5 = 6.12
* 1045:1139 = 6.42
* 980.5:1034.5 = 5.9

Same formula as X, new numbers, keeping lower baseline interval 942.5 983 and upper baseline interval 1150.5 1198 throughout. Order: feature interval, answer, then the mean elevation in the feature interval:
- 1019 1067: 4.7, 6.22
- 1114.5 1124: 1.4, 5.92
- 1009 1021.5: 2.3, 5.6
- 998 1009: 2.1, 5.56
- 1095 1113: 1.5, 6.32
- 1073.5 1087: 0.6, 6.57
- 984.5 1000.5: 1.6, 6.19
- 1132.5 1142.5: -0.1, 6.97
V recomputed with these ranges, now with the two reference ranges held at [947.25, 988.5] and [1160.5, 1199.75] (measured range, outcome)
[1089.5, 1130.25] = 3.8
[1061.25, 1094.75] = 1.2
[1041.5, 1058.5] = 1.0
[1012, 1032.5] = 3.3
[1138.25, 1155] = -1.7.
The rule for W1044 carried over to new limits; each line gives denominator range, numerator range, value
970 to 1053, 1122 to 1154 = 1.14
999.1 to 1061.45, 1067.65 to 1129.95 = 1.06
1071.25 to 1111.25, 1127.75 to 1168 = 1.11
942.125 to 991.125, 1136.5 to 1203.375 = 1.04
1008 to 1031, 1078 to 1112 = 1.14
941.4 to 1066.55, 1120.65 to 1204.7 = 1.09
